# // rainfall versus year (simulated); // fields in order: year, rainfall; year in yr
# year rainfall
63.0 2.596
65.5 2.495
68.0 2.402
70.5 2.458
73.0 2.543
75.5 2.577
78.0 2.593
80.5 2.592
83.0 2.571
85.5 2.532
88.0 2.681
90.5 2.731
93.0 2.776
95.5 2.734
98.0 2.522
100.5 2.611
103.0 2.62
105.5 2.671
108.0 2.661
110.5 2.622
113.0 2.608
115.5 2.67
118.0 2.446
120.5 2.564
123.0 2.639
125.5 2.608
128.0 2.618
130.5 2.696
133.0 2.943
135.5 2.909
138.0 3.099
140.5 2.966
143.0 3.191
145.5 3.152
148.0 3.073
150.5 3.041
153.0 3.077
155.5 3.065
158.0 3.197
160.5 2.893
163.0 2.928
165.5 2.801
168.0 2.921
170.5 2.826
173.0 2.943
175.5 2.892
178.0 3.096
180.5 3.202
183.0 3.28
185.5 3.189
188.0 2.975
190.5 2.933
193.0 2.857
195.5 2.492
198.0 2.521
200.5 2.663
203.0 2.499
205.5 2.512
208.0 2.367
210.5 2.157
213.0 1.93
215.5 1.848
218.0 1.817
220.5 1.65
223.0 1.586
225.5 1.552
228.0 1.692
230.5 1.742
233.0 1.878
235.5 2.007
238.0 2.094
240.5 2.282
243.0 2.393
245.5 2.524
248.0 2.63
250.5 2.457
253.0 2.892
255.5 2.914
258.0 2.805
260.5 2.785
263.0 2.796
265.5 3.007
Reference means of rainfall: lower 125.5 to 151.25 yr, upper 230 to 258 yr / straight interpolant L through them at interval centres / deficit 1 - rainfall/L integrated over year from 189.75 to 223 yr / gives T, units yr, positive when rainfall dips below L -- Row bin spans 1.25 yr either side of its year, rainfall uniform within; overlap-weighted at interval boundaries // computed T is 3.89 yr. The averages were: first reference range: 2.95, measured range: 2.29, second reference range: 2.38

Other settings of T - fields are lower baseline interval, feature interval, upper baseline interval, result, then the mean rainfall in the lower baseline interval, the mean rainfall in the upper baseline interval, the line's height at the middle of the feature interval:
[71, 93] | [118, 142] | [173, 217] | -1.2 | 2.61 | 2.67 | 2.64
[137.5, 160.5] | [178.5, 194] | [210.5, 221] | -4.3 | 3.08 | 1.86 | 2.4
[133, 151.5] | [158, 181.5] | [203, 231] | -2.9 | 3.05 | 1.93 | 2.64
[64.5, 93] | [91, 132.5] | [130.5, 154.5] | 2.5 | 2.57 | 3.03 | 2.81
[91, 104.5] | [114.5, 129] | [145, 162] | 1.2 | 2.66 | 3.07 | 2.83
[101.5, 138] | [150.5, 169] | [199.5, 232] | -4.6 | 2.68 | 2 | 2.39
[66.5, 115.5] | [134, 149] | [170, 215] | -2.2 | 2.61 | 2.72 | 2.67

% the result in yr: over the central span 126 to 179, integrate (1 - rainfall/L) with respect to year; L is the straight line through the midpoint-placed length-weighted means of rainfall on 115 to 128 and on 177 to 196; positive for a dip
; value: -3.3 yr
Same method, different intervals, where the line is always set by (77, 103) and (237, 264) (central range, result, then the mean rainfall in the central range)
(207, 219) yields 2.70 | 2.02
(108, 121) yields 0.19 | 2.59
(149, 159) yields -1.80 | 3.09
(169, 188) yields -3.18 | 3.05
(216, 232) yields 5.66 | 1.68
